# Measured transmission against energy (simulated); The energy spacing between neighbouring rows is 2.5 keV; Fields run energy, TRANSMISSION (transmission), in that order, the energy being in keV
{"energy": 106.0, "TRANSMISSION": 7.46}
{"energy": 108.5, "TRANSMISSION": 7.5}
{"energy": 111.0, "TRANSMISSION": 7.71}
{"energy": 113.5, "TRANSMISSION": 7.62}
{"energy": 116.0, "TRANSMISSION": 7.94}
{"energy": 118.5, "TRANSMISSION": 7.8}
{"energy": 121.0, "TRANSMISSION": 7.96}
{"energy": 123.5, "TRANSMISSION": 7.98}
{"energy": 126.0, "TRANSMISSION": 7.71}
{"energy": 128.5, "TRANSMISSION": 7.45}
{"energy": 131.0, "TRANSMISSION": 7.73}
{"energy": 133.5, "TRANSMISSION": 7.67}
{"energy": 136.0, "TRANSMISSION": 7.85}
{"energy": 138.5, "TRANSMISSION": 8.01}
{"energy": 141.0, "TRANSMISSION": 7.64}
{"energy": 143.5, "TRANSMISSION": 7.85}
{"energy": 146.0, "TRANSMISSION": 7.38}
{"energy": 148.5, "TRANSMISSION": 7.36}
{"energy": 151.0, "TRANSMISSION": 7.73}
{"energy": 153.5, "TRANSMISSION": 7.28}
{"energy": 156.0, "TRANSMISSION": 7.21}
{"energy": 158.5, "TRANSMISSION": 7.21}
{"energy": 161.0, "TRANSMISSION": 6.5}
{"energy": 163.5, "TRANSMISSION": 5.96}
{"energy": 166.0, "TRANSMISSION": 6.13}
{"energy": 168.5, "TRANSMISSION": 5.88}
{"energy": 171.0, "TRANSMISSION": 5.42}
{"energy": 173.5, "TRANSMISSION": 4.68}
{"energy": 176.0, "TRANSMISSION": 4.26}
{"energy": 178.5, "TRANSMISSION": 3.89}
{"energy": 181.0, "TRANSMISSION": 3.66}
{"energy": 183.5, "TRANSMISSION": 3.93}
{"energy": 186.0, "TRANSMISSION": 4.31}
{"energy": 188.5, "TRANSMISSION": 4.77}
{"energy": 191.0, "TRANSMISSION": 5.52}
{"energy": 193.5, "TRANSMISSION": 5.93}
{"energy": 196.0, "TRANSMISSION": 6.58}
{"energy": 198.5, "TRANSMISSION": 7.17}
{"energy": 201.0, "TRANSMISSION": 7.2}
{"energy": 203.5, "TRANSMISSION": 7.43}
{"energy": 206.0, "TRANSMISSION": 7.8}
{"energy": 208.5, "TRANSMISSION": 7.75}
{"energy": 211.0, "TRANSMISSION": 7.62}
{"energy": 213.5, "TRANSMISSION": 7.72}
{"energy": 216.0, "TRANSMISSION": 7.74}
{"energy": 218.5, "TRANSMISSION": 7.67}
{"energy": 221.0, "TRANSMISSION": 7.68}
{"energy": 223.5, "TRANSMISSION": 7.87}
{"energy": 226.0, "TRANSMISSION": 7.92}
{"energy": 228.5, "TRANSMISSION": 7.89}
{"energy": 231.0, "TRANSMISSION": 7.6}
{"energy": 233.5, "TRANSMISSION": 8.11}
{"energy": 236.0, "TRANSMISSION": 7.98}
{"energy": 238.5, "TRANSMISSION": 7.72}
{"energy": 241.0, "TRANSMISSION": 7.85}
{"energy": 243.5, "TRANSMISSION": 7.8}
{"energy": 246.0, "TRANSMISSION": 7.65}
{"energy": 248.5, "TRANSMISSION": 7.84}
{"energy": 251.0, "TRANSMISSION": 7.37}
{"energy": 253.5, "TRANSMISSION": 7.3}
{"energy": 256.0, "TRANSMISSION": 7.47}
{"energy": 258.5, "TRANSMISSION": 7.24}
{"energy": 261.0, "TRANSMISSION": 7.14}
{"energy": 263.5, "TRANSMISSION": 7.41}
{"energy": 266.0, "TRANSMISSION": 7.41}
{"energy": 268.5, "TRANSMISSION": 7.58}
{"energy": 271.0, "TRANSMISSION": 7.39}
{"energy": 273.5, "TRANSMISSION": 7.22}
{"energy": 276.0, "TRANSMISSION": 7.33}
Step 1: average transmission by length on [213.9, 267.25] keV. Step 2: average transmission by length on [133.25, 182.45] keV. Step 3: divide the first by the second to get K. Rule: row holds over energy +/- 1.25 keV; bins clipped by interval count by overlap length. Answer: 1.2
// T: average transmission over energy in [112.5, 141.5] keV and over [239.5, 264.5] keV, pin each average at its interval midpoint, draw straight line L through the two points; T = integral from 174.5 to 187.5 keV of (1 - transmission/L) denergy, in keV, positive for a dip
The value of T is 6.2 keV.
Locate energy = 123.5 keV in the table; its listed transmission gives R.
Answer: 7.98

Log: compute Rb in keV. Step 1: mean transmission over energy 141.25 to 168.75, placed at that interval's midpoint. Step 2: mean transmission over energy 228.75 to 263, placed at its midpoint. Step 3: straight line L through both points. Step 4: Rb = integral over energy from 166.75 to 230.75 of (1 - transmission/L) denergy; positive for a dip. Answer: 8.6 keV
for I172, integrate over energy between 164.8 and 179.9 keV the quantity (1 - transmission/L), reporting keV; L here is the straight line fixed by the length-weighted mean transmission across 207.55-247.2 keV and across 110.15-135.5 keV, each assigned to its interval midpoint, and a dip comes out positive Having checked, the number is 5.3 keV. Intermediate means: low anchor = 7.76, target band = 5.03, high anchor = 7.79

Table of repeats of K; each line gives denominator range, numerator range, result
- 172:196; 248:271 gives 1.59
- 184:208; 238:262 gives 1.20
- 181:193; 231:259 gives 1.66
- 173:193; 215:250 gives 1.76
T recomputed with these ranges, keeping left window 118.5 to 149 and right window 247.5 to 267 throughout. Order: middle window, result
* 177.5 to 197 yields 7.1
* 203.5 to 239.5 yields -1.4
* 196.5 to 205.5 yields 0.3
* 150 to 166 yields 1.6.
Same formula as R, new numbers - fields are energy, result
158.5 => 7.21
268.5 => 7.58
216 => 7.74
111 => 7.71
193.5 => 5.93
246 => 7.65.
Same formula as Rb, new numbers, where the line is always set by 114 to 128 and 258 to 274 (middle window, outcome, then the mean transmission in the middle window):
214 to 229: -0.6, 7.79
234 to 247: -0.7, 7.82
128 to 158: 0.7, 7.59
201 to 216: -0.2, 7.63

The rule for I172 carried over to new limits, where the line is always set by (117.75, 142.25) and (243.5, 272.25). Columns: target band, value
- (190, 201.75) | 1.8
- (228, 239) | -0.5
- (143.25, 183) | 8.4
